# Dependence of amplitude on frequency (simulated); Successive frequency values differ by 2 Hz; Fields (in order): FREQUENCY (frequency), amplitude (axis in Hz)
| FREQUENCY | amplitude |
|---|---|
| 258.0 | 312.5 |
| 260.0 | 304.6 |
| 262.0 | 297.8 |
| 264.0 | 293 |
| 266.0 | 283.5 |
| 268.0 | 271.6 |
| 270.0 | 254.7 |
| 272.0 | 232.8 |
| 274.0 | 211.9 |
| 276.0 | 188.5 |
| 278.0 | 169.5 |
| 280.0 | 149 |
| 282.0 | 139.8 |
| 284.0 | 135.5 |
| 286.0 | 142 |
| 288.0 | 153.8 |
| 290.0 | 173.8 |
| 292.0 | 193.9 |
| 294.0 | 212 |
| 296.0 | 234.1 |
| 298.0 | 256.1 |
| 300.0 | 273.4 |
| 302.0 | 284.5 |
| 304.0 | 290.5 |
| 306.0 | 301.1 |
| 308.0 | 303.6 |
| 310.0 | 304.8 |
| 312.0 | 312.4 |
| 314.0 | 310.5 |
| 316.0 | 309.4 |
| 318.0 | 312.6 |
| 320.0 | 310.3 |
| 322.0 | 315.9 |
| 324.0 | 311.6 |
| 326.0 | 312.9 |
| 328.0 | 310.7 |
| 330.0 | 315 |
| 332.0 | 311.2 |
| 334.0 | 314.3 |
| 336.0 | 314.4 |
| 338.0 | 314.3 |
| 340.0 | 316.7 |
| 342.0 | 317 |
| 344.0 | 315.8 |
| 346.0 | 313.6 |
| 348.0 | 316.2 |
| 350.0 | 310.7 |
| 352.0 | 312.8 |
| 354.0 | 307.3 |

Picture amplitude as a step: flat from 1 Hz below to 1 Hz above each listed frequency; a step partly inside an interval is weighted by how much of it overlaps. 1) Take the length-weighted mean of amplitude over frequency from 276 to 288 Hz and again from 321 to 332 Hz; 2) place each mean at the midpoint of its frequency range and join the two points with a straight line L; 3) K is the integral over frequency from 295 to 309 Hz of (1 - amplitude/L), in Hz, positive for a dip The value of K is -3.34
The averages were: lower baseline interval 151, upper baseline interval 313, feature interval 278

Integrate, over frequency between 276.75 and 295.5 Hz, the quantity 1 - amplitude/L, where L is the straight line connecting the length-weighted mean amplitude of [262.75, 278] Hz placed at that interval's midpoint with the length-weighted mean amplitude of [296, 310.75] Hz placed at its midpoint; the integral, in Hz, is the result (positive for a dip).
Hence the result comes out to 7.0 Hz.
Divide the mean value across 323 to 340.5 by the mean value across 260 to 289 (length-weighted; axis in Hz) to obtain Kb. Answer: 1.48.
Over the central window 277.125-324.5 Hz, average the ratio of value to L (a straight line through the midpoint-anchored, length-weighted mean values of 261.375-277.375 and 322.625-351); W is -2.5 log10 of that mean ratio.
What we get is 0.16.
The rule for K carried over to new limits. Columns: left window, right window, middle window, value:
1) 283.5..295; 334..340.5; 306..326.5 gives -4.9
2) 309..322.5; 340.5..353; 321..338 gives -0.1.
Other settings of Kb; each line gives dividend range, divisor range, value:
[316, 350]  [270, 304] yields 1.56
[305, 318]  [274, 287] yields 1.94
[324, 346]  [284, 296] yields 1.78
